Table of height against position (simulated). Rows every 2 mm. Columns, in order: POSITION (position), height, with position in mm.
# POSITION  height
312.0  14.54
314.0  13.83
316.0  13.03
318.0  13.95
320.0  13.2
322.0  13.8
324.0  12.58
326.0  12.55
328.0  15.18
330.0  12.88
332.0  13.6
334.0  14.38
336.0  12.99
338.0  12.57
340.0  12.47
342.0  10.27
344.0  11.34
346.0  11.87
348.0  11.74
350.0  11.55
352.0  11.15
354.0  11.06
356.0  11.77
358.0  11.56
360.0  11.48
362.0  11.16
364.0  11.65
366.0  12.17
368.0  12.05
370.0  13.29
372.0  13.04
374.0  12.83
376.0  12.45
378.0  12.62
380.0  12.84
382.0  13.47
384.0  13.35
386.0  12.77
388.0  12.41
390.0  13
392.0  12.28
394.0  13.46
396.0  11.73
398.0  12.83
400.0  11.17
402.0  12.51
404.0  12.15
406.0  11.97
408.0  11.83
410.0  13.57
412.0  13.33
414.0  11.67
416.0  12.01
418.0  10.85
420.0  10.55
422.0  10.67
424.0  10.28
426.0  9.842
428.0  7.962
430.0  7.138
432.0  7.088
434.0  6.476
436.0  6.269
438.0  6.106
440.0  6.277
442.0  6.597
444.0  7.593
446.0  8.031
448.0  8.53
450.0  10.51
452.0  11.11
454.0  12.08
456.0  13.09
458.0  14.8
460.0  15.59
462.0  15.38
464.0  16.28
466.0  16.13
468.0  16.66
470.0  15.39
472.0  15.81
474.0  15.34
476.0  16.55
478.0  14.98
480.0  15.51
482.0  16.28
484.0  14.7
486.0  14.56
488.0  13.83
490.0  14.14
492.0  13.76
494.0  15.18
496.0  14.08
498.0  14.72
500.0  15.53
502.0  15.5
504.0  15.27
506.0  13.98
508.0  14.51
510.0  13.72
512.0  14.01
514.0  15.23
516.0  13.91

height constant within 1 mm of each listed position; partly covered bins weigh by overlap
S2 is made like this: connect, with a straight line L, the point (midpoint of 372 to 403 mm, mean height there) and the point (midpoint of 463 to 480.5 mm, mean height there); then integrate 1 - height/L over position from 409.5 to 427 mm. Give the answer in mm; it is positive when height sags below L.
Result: 3.1 mm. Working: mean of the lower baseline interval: 12.7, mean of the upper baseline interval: 15.9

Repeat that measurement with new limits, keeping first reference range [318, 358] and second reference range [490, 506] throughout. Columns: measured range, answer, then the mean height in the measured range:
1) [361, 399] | 1.4 mm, 12.6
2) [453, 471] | -1.0 mm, 15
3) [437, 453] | 6.8 mm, 8.09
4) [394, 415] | 1.7 mm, 12.3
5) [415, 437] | 7.5 mm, 9.01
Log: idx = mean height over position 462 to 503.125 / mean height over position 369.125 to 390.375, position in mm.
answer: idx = 1.18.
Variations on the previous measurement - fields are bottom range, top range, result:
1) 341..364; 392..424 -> 1.05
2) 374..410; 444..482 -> 1.11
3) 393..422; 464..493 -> 1.27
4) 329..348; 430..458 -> 0.69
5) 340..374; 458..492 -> 1.31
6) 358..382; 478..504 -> 1.20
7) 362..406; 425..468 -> 0.82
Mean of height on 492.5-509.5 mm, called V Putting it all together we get 14.8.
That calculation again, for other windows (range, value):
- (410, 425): 11.5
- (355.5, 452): 10.9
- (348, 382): 12.1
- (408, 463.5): 10.2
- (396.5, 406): 12.1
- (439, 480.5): 12.9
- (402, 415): 12.4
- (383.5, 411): 12.5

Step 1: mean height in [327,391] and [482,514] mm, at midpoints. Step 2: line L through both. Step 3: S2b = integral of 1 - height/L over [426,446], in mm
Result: 9.6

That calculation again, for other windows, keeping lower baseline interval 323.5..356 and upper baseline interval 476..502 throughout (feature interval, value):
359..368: 0.8 mm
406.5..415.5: 0.7 mm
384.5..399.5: 0.7 mm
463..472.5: -1.0 mm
